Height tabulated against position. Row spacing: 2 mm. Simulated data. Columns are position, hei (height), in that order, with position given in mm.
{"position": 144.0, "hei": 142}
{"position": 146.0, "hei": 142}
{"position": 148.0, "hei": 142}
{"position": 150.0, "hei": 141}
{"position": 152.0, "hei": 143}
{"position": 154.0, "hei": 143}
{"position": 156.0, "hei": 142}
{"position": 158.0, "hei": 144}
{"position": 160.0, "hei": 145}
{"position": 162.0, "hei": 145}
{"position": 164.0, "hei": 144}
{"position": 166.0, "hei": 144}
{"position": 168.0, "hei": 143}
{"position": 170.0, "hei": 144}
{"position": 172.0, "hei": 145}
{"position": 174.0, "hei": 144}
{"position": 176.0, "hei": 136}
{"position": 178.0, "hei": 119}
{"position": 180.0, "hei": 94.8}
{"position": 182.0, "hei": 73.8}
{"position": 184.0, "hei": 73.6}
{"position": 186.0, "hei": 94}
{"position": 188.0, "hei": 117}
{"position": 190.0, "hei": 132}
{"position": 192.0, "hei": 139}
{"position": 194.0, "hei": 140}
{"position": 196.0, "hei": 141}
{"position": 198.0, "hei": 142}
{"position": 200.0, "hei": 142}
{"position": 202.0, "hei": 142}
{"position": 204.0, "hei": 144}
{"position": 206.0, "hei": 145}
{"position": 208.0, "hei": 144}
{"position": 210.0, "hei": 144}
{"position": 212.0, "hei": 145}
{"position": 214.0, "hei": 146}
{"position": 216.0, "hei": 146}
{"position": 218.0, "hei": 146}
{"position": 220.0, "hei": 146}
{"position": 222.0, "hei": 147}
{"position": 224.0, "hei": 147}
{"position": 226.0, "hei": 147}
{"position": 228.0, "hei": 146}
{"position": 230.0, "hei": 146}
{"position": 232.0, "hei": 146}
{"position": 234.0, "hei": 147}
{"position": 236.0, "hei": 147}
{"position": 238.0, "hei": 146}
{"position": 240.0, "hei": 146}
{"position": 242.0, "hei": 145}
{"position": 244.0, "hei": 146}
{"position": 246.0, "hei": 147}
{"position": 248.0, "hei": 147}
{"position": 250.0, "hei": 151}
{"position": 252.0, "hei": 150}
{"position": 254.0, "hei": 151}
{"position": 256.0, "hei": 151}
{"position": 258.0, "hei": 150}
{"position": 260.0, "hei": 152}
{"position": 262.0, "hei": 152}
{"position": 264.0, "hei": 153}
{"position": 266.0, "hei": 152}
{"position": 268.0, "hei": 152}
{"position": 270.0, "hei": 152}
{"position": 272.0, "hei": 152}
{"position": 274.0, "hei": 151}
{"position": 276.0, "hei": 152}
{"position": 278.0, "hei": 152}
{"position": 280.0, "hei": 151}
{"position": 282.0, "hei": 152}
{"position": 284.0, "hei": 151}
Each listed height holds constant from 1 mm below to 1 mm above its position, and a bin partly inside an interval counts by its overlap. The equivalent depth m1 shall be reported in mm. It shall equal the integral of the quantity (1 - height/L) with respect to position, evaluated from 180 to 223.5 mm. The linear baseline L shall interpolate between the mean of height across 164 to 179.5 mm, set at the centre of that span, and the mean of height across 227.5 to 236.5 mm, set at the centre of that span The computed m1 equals 3.2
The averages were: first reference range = 138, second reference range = 146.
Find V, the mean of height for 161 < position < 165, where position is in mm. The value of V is 144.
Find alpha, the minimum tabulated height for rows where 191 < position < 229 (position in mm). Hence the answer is 139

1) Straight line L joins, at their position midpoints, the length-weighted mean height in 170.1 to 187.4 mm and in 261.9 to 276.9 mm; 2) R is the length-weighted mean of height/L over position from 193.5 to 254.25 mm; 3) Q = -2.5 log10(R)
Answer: -0.110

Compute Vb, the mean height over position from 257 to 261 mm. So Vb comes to 151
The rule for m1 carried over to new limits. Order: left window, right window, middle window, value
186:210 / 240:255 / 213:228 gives -0.4 mm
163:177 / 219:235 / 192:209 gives 0.3 mm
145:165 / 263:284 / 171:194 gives 4.6 mm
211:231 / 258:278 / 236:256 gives 0.2 mm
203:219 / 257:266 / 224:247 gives 0.3 mm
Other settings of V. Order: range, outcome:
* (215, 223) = 146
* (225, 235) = 146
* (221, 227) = 147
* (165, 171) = 144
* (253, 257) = 151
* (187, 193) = 129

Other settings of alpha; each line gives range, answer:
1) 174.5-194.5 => 73.6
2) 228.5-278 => 145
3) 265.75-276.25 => 151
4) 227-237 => 146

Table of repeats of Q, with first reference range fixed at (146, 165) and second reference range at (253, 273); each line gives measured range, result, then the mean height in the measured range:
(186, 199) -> 0.11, 132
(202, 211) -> 0.02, 144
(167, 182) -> 0.13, 128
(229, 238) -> 0.02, 146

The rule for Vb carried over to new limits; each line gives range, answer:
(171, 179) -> 136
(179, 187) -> 84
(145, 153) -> 142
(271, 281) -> 152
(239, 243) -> 146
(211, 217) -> 146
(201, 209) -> 144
